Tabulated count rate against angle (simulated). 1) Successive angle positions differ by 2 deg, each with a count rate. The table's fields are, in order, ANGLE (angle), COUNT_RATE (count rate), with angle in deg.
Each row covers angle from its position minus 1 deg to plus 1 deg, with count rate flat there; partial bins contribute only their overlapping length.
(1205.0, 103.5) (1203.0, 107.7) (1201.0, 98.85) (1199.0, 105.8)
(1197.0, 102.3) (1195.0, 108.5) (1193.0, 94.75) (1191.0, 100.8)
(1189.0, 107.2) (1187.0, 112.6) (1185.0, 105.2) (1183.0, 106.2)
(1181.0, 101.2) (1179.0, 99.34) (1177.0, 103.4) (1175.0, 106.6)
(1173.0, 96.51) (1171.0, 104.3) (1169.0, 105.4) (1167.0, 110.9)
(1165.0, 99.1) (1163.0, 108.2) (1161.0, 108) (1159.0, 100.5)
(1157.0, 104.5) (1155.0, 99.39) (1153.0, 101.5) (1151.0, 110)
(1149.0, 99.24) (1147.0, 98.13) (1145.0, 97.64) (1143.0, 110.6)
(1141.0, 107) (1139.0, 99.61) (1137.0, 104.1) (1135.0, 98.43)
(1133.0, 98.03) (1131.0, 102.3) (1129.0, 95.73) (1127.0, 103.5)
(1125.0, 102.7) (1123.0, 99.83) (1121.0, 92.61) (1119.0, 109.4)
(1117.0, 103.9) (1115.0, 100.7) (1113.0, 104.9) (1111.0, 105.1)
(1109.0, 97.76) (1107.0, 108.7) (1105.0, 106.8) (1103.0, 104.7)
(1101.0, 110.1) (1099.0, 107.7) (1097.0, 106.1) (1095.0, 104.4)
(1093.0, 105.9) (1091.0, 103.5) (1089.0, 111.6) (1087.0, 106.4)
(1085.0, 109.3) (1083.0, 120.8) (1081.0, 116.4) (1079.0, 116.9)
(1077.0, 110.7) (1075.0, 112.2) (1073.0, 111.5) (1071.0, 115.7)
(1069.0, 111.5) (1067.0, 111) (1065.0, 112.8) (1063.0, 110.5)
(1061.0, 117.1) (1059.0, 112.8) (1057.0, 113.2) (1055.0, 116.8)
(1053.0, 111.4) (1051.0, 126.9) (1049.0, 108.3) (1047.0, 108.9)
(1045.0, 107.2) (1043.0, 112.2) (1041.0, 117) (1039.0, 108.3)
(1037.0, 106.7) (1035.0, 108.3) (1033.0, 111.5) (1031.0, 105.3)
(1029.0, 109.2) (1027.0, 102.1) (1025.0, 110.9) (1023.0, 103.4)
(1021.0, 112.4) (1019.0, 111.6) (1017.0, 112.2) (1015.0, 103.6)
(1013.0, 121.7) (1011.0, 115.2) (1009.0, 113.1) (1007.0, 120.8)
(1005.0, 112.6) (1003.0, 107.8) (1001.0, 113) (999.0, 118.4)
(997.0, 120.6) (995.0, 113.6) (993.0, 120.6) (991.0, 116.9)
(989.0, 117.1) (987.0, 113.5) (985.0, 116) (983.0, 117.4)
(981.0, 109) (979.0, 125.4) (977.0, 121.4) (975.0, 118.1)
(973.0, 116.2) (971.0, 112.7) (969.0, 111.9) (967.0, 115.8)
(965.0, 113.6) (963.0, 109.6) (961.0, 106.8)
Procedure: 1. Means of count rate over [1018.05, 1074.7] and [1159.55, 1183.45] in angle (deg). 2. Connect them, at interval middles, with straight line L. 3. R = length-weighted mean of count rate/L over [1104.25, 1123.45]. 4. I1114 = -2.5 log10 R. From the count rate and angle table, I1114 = 0.04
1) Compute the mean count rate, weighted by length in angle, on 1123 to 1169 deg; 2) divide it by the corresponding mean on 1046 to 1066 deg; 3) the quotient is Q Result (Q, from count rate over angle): 0.9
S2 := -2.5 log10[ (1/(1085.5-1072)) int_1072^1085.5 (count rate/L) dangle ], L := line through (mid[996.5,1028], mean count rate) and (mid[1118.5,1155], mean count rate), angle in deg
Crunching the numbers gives -0.07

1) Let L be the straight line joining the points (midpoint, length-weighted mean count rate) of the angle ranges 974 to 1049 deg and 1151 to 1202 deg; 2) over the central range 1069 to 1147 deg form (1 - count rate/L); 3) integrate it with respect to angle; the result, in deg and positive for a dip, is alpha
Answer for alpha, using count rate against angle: 1.3 deg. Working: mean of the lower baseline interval 113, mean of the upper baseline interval 104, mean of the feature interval 106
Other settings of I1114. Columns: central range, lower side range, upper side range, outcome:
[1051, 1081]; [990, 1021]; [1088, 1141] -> -0.05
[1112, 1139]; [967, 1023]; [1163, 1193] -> 0.06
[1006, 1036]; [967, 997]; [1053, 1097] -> 0.04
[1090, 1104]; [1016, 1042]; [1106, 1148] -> -0.02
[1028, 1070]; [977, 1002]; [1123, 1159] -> -0.01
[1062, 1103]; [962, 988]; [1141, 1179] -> -0.02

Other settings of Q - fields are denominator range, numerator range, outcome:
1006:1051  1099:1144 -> 0.93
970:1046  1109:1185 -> 0.91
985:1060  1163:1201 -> 0.92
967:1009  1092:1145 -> 0.89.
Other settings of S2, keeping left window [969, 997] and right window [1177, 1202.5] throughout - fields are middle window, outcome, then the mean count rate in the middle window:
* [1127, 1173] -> 0.04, 103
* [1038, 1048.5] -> 0.02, 111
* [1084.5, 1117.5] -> 0.04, 106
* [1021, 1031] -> 0.07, 107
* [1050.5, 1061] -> -0.03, 116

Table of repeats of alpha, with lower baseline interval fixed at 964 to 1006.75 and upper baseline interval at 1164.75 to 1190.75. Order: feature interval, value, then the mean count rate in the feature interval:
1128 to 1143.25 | 0.8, 102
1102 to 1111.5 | 0.4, 105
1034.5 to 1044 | 0.2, 111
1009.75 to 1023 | 0.2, 112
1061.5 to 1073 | -0.1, 112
